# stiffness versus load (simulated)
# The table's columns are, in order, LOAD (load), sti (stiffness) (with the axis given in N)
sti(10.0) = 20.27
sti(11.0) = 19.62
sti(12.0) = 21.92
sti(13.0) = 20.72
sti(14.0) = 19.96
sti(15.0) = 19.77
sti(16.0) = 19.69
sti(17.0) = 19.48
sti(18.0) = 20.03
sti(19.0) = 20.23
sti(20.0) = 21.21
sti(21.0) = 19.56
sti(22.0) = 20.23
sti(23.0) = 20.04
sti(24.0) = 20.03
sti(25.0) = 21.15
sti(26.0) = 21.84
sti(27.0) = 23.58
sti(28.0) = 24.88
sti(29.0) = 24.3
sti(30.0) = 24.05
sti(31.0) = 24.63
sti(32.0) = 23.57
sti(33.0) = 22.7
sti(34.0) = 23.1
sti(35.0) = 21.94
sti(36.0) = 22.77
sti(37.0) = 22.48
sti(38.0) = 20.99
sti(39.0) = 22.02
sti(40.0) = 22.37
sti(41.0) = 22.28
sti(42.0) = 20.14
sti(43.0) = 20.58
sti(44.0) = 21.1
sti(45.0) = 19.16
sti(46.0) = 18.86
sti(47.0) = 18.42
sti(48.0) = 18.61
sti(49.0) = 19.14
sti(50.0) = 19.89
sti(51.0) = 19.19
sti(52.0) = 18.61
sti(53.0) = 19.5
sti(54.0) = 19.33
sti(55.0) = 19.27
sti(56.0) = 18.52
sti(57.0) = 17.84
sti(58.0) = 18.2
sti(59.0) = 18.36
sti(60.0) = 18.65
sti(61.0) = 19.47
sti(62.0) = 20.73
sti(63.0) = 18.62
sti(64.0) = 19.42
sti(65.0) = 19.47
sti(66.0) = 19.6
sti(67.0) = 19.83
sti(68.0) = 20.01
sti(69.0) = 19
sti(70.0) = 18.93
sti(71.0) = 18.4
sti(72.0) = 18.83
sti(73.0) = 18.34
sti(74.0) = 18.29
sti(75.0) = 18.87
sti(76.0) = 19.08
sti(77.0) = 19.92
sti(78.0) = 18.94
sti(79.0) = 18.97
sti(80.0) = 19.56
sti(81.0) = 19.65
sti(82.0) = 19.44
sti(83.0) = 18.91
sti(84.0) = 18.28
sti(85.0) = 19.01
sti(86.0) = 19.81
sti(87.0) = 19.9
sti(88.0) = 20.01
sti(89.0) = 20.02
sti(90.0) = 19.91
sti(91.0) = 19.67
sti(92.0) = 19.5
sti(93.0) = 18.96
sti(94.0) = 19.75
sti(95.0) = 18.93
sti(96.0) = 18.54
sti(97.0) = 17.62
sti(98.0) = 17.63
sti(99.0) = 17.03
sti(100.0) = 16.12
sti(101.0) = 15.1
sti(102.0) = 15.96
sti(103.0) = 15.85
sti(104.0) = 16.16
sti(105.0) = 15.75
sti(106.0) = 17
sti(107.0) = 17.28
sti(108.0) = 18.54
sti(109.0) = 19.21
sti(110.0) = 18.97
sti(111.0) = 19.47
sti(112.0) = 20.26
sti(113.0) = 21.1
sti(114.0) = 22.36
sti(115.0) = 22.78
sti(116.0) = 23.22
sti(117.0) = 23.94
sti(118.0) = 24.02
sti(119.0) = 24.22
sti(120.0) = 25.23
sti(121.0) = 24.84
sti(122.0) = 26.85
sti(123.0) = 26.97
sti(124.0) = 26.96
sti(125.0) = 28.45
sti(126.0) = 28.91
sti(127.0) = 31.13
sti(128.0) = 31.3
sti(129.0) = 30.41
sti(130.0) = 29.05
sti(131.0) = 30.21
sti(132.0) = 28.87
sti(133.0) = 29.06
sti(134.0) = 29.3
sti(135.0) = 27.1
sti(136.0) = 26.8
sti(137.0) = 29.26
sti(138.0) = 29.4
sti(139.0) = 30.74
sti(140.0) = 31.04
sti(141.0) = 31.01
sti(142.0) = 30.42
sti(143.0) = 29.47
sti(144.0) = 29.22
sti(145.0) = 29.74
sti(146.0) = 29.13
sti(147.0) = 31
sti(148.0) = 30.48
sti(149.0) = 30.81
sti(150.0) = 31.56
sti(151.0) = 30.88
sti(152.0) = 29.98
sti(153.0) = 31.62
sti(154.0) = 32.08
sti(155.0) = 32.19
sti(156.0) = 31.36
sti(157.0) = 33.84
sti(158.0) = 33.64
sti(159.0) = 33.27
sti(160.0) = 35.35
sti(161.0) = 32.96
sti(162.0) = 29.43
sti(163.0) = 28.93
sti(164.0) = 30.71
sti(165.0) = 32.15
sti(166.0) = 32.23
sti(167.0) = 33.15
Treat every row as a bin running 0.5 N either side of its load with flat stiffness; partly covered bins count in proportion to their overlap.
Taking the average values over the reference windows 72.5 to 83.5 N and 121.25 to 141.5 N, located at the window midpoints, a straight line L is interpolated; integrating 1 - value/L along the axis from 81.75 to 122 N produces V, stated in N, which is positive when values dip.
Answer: 6.7 N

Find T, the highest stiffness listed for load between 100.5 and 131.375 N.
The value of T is 31.3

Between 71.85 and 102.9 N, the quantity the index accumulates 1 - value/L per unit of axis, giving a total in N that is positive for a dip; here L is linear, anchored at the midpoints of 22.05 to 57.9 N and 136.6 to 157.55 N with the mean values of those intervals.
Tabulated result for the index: 8.1 N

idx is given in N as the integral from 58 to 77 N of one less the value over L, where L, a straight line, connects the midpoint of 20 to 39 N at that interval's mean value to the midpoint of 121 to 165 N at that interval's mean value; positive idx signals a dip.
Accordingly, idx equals 4.44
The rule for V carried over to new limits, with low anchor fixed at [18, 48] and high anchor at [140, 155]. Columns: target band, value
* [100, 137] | 6.3 N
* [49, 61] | 2.3 N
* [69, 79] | 2.4 N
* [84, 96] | 3.0 N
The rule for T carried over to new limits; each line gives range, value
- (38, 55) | 22.37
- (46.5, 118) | 24.02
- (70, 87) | 19.92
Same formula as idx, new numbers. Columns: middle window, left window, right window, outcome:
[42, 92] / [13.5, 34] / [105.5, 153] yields 9.4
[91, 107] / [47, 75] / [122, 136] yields 4.6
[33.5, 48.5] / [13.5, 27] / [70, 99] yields -0.8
